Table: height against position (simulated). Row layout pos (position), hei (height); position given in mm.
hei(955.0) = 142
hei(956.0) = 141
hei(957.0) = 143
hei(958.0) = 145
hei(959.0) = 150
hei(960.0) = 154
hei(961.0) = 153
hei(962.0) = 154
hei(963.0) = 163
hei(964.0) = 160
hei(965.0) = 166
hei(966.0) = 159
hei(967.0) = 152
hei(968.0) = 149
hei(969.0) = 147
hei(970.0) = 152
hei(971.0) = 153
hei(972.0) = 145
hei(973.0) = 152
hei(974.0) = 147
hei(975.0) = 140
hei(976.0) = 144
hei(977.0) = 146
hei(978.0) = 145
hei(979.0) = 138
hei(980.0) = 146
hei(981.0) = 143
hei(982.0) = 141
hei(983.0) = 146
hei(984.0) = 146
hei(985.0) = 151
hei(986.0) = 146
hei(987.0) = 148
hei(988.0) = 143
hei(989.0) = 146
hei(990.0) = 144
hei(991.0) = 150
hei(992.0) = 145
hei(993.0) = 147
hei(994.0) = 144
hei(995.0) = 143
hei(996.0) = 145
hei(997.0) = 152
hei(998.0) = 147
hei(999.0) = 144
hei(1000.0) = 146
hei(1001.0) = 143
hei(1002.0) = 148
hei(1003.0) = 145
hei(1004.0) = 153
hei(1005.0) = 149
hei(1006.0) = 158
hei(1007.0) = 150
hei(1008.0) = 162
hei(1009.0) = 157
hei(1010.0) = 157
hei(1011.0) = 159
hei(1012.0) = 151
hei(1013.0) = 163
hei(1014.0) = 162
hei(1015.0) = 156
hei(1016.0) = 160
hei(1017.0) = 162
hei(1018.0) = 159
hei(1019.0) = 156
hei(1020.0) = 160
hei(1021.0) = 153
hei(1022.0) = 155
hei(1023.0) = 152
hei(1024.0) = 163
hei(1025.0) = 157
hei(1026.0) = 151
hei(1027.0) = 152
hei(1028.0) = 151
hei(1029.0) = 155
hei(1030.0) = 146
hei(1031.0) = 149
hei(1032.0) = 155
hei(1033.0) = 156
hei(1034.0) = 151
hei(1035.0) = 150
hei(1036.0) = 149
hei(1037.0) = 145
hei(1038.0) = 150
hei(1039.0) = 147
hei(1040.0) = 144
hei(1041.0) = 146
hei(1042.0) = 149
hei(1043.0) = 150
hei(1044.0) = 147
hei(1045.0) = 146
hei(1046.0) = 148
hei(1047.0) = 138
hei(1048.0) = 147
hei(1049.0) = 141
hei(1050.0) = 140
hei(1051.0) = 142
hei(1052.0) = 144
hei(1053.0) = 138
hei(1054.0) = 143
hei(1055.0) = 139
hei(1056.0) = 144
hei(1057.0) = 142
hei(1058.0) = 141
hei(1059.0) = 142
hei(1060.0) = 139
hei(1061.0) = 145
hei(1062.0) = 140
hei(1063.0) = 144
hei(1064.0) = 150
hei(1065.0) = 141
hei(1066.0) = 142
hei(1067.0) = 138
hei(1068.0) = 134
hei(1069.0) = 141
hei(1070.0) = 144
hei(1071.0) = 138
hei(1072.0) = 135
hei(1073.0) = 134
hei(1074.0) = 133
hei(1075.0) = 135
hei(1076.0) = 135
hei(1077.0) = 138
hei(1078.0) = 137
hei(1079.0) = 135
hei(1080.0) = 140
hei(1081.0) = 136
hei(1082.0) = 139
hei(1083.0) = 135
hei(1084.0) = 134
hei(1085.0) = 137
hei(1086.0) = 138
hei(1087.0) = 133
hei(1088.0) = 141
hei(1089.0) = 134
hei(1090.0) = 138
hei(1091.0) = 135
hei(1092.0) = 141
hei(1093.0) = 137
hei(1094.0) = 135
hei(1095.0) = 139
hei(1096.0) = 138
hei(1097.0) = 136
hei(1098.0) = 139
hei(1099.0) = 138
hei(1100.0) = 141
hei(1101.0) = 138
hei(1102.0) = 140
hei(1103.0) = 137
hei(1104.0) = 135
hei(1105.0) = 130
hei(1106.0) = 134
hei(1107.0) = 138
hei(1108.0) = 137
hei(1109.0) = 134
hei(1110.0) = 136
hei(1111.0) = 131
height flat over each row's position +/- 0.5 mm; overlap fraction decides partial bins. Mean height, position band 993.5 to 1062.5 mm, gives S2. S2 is 149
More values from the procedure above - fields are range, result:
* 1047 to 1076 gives 140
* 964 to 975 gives 152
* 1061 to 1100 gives 138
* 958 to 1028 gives 151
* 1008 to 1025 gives 158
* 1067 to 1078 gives 137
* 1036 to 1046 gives 147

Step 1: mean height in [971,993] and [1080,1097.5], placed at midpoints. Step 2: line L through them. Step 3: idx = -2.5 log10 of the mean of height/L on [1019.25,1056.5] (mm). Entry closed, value -0.056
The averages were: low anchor 146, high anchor 137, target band 149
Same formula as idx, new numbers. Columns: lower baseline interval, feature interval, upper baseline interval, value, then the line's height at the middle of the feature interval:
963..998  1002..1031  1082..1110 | -0.079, 144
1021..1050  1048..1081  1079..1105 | 0.026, 143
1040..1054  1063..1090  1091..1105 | 0.021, 140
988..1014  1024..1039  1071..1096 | -0.047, 145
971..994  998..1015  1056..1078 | -0.066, 144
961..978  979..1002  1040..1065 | 0.029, 150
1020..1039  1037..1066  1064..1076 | 0.006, 145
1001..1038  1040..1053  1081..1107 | 0.025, 148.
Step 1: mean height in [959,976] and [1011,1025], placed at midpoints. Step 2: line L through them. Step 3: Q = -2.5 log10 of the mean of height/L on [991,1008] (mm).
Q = 0.06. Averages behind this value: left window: 153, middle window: 148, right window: 158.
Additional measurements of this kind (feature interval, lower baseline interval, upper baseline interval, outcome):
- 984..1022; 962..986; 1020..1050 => -0.01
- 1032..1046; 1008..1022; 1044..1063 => 0.00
